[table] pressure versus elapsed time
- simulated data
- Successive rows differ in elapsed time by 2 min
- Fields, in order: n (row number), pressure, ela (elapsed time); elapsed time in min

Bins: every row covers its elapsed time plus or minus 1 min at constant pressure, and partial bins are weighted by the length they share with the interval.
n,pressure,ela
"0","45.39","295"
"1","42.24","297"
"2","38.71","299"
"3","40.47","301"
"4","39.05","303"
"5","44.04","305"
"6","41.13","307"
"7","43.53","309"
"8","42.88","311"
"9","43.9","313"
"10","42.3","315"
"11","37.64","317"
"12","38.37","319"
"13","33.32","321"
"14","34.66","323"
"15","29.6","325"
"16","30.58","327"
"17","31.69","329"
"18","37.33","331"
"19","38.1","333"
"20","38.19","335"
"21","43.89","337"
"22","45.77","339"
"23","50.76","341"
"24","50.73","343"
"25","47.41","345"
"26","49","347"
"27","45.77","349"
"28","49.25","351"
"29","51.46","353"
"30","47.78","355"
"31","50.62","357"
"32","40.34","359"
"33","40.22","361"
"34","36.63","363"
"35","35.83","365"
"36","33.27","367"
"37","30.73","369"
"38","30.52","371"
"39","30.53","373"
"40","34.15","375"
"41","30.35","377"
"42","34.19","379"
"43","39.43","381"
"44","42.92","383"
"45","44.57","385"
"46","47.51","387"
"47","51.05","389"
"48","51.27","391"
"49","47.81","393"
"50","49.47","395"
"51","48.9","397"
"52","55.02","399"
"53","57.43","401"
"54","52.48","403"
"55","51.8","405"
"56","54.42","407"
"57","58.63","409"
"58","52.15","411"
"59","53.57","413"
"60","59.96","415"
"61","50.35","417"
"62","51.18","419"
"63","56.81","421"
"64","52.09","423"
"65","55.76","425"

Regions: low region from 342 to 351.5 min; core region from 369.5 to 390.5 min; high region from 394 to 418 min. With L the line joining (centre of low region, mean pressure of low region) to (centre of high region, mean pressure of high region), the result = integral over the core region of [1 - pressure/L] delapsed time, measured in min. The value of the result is 5.23 min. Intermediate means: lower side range 48.4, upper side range 53.7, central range 38.6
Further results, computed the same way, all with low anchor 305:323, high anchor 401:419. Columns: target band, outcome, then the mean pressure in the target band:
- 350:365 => 0.6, 44.6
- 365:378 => 4.5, 31.9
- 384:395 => 0.6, 48.5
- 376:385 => 2.2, 37.6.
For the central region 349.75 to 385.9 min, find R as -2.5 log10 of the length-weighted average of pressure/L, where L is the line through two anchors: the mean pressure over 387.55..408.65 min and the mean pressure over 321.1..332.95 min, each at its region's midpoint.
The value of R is 0.12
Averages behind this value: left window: 33.2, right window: 52.1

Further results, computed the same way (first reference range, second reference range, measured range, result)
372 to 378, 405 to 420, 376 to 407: -0.14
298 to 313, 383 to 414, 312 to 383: 0.16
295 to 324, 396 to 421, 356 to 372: 0.27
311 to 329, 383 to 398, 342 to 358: -0.18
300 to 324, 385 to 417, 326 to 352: 0.03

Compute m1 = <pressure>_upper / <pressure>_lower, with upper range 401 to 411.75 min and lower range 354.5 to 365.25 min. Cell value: 1.29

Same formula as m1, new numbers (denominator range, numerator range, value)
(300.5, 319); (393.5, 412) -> 1.28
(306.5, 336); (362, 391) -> 1.01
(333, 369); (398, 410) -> 1.25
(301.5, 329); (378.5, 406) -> 1.26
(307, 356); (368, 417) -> 1.11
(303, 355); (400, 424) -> 1.30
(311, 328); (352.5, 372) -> 1.08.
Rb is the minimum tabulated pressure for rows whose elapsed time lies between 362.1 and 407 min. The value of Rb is 30.35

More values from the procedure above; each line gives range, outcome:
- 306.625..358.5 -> 29.6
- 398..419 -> 50.35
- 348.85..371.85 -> 30.52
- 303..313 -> 39.05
